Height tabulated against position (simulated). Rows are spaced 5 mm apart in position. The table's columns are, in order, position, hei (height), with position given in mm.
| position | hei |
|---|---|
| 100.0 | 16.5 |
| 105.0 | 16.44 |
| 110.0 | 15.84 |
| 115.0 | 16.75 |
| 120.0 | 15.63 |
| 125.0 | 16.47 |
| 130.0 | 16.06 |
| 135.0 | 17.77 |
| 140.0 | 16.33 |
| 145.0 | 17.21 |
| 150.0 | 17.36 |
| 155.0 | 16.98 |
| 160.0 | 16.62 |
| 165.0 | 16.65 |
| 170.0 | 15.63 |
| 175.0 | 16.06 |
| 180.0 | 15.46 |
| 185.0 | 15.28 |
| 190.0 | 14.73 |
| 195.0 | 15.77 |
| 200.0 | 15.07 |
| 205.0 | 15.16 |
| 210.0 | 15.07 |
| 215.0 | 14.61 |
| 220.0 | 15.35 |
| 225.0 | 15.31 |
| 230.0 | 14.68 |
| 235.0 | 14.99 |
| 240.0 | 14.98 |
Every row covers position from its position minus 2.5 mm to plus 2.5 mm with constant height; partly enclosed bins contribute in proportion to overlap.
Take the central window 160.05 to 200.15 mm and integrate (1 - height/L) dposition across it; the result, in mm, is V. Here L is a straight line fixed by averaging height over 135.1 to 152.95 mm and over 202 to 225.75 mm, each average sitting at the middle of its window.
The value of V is 0.9 mm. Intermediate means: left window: 17.1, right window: 15.1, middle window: 15.7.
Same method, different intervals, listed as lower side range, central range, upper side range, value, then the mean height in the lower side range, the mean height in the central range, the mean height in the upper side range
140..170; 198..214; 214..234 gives 0.4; 16.8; 15.1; 15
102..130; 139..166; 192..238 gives -1.9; 16.2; 16.9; 15.1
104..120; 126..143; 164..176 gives -0.6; 16.2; 16.7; 16.1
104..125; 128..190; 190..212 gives -2.8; 16.2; 16.4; 15.2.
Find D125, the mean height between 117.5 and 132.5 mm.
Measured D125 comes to 16.1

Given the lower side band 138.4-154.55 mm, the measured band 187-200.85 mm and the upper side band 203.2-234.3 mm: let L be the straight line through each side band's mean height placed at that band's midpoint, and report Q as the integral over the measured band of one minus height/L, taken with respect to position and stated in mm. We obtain 0.4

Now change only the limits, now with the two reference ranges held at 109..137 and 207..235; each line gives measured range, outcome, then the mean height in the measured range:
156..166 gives -0.5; 16.7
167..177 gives -0.1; 15.9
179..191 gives 0.3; 15.2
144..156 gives -0.9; 17.2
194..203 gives 0.0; 15.3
